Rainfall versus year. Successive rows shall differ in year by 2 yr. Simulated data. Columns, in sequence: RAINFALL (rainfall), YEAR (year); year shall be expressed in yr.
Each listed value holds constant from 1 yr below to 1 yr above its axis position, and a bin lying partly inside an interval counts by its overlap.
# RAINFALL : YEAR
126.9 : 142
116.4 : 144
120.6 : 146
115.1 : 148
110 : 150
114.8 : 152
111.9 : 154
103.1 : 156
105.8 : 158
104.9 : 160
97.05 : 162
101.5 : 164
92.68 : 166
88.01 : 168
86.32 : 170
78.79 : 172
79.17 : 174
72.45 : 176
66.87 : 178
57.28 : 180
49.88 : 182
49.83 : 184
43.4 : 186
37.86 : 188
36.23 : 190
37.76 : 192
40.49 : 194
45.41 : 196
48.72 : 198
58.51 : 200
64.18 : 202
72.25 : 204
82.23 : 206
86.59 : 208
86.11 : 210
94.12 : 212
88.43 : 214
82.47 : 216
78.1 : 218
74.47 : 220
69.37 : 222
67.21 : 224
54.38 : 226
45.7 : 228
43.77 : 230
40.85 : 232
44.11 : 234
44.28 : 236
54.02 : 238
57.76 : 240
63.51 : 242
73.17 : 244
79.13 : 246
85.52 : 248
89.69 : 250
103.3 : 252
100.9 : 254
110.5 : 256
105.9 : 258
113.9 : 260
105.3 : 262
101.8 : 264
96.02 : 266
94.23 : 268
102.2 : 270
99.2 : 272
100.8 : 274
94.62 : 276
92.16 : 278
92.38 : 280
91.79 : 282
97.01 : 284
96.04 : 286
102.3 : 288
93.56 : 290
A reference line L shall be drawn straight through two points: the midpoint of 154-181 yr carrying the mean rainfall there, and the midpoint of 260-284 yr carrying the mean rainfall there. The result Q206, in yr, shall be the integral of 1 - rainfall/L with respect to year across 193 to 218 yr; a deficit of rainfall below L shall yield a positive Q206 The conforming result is 5.7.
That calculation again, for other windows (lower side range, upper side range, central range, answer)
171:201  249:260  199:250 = 7.2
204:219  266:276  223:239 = 7.1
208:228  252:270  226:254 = 8.2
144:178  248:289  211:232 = 6.5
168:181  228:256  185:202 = 6.5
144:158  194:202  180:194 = 4.8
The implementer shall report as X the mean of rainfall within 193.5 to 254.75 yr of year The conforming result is 68.4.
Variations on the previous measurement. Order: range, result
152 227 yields 73.4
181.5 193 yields 42.2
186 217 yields 63.4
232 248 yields 59.9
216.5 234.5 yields 58.6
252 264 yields 107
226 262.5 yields 74.6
